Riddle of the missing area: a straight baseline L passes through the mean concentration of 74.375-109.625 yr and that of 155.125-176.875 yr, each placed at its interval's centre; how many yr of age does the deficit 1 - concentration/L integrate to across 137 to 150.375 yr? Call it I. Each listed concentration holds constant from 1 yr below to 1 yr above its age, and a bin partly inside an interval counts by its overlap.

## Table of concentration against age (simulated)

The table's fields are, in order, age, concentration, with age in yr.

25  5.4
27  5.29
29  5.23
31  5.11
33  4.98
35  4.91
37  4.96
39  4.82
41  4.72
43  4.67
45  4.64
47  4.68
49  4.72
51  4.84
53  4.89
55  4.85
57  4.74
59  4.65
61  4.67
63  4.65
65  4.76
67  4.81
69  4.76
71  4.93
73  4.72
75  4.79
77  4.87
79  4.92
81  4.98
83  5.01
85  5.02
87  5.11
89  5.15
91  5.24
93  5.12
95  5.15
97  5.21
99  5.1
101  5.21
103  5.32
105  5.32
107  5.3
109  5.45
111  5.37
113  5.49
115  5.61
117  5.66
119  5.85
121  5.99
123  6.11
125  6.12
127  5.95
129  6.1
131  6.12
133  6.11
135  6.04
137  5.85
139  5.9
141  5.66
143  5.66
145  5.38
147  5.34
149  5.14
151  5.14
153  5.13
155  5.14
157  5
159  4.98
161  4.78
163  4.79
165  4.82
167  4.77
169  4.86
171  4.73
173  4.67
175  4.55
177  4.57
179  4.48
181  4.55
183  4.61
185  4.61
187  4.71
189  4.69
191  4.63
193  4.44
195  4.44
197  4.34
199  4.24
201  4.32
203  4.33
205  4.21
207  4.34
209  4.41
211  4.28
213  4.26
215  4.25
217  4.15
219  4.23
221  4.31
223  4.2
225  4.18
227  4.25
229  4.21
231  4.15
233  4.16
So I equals -1.7 yr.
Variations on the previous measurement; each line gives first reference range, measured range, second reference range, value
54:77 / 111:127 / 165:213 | -4.0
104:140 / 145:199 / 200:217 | 1.7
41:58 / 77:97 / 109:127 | 0.9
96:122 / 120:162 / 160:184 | -4.4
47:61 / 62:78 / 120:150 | 0.6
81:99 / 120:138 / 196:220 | -4.5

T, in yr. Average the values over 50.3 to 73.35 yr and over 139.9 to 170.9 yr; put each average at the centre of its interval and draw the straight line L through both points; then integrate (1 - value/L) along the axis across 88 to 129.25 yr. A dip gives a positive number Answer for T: -4.7 yr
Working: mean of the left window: 4.77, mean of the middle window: 5.5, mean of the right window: 5.1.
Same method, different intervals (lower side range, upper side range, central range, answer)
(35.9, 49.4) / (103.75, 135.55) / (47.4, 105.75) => 2.9 yr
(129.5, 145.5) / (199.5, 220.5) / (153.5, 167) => 1.1 yr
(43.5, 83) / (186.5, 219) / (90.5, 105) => -1.6 yr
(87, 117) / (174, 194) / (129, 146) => -3.0 yr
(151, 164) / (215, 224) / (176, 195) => 0.2 yr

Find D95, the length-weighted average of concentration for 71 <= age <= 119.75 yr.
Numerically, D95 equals 5.2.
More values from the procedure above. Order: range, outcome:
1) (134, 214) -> 4.82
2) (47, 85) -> 4.81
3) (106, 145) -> 5.8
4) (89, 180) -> 5.34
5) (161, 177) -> 4.73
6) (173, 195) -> 4.58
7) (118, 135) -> 6.04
